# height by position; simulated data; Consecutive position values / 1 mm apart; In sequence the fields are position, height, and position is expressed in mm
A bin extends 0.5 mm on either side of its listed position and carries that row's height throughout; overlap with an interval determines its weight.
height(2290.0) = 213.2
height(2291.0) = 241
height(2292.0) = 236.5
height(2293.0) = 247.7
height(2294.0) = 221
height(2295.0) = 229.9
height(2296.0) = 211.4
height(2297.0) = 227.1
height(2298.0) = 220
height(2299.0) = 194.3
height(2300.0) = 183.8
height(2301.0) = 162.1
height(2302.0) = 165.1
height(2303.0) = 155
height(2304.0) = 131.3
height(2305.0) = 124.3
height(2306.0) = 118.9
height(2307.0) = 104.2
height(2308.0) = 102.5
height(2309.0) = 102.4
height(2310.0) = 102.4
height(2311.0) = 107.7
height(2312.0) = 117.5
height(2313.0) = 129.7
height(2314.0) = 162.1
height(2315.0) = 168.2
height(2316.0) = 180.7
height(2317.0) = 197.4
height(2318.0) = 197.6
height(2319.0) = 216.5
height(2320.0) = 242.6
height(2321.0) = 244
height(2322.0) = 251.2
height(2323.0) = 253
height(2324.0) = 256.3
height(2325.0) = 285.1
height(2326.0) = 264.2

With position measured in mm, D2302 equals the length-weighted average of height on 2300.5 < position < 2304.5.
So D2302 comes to 153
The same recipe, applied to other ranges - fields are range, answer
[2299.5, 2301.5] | 173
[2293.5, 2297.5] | 222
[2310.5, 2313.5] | 118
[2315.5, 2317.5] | 189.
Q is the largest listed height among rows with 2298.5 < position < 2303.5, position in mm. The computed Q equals 194.3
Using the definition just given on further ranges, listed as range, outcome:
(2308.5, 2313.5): 129.7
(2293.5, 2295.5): 229.9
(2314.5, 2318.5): 197.6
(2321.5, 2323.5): 253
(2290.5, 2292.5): 241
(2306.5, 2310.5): 104.2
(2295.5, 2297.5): 227.1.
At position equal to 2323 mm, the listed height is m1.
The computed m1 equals 253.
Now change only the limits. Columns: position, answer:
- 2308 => 102.5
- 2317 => 197.4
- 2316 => 180.7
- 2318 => 197.6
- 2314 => 162.1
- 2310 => 102.4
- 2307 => 104.2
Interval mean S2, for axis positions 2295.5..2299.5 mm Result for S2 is 213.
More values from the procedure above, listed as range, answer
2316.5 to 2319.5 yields 204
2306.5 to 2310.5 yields 103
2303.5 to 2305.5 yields 128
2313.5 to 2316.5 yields 170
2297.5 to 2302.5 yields 185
